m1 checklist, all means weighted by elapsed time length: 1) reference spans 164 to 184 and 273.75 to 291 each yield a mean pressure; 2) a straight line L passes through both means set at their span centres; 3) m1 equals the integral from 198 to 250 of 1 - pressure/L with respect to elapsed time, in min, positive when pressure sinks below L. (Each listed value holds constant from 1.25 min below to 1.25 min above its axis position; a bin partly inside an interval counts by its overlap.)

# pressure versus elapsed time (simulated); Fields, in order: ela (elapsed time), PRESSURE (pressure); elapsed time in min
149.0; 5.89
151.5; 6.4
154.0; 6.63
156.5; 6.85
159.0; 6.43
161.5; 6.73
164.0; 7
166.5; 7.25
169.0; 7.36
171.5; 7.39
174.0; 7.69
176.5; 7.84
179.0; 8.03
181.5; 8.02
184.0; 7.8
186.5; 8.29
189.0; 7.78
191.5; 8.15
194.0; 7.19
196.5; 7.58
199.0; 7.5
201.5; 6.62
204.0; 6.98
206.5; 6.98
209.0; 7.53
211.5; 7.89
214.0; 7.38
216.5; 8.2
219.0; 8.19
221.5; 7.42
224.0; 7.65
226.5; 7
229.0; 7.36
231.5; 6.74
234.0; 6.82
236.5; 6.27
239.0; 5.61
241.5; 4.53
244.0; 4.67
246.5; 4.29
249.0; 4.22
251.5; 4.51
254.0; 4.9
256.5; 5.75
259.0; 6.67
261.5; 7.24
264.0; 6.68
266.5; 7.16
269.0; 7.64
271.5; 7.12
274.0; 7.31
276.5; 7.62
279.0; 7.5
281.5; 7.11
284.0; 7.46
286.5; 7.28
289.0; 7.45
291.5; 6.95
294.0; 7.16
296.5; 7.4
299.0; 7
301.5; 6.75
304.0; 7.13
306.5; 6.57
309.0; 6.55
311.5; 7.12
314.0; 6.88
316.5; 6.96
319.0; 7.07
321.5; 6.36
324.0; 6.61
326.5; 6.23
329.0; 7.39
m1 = 5.9 min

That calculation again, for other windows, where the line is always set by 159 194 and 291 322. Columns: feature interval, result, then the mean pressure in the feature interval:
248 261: 3.3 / 5.35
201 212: 0.4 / 7.19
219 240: 1.0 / 6.95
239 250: 4.1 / 4.57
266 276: -0.3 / 7.34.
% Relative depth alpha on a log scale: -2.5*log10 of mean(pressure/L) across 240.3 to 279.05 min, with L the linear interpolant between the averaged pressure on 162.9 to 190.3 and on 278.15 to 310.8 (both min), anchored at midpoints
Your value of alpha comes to 0.19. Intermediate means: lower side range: 7.68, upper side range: 7.1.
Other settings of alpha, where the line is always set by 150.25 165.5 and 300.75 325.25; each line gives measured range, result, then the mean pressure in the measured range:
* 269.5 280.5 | -0.10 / 7.4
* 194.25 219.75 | -0.11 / 7.46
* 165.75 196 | -0.16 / 7.74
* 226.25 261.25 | 0.19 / 5.67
